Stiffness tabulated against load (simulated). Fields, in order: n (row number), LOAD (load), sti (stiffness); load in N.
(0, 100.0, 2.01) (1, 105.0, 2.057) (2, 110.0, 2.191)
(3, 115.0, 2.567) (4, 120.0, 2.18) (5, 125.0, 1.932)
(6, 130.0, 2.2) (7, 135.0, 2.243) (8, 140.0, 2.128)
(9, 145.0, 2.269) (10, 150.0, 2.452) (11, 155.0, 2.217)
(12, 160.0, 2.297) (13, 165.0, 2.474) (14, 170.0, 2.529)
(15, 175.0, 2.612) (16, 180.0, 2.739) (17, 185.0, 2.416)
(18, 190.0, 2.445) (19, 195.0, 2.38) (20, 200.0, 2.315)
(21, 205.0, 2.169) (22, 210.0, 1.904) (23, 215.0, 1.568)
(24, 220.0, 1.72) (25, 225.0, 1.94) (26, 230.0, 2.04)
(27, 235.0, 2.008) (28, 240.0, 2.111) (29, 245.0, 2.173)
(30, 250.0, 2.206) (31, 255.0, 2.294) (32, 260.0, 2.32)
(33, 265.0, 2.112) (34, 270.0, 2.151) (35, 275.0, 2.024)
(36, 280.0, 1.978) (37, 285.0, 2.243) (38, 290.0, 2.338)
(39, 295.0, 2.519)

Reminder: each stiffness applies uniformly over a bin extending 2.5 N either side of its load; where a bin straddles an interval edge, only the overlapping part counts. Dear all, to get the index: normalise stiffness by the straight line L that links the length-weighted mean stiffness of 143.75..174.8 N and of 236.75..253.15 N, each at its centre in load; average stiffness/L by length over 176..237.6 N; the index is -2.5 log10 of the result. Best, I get 0.060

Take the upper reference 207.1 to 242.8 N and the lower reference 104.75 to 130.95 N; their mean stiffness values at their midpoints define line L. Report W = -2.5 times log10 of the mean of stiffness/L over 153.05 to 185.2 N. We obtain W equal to -0.20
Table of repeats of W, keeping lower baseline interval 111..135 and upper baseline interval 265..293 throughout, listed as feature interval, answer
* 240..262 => -0.03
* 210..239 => 0.16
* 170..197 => -0.15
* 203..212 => 0.08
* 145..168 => -0.07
